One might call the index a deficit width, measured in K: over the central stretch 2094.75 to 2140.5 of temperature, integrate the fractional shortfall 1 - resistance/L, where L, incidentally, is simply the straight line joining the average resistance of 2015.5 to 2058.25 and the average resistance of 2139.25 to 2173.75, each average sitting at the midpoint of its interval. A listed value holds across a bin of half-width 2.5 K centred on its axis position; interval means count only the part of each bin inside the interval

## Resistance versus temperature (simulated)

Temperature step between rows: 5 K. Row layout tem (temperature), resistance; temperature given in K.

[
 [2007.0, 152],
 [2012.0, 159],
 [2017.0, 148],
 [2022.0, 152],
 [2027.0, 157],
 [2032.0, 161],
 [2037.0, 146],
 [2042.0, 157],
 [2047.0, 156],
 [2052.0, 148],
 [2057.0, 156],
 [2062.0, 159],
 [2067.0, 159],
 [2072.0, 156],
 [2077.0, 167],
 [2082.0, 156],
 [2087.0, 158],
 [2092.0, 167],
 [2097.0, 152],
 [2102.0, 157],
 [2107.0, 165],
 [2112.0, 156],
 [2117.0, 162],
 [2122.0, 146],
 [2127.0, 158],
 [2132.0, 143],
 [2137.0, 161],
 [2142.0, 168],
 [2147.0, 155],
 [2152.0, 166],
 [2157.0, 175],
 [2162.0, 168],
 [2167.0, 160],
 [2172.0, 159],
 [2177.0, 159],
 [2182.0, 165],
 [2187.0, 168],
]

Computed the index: 1.4 K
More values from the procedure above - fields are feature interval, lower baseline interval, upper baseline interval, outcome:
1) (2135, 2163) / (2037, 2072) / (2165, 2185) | -1.0 K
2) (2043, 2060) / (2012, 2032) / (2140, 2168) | 0.3 K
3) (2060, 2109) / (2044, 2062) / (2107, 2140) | -1.5 K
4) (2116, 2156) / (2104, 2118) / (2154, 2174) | 1.3 K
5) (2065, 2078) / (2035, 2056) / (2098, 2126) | -0.5 K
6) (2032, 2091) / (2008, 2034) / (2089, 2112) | 0.3 K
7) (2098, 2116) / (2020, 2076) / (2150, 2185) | 0.1 K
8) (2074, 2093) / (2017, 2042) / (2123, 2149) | -0.8 K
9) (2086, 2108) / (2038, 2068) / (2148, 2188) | -0.1 K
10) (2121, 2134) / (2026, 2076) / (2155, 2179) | 0.9 K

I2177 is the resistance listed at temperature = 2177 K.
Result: 159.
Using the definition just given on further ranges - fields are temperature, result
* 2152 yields 166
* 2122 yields 146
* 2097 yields 152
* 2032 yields 161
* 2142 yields 168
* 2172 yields 159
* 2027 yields 157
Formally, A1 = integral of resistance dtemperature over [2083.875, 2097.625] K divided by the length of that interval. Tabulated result 160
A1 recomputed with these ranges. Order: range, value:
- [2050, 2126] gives 158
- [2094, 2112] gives 158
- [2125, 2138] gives 153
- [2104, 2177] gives 160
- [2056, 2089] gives 159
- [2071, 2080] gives 162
